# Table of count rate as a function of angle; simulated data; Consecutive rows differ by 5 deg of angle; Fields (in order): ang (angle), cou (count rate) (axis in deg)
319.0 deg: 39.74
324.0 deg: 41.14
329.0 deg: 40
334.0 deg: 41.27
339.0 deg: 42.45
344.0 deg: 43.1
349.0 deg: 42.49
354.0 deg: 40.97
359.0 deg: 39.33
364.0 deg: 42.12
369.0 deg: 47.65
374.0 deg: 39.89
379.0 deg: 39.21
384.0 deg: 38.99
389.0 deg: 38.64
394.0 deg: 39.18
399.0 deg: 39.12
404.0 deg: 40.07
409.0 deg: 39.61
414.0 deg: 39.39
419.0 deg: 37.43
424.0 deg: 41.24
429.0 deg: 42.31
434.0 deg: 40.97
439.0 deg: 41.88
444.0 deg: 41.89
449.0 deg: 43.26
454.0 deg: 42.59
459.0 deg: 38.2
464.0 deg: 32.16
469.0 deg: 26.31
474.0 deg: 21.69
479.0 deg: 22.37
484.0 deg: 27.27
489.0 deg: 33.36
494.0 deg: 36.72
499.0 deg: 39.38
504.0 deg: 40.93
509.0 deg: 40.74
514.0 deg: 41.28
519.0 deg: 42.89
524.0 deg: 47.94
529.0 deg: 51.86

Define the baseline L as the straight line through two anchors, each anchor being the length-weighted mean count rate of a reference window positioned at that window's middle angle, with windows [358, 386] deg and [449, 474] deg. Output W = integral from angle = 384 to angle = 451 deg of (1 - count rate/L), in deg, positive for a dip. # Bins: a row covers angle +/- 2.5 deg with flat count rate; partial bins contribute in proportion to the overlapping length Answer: -4.7 deg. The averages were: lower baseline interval 41.3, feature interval 40.3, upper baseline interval 34.3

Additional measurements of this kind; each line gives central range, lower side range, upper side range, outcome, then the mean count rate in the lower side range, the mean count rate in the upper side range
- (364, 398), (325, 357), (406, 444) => 0.4 deg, 41.6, 40.5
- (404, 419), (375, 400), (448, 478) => -0.9 deg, 39.1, 33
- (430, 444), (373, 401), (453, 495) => -3.0 deg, 39.1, 30.6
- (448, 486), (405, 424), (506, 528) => 9.3 deg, 39.2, 43.8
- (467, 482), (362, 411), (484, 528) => 6.2 deg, 40.4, 40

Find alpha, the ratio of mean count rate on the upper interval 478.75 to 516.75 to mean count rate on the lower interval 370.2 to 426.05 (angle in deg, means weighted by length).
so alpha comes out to 0.9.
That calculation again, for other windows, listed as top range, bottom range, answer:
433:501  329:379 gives 0.83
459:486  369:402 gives 0.68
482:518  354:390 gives 0.92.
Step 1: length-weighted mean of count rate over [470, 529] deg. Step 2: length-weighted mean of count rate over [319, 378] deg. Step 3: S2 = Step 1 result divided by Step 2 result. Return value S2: 0.9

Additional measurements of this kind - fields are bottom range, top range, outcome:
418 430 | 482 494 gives 0.79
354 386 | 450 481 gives 0.76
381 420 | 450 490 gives 0.79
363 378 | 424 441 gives 0.97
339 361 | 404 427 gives 0.95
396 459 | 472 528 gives 0.90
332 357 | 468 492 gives 0.63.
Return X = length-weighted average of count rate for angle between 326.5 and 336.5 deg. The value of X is 40.6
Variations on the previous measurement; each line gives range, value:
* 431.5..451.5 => 42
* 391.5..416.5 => 39.5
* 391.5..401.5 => 39.1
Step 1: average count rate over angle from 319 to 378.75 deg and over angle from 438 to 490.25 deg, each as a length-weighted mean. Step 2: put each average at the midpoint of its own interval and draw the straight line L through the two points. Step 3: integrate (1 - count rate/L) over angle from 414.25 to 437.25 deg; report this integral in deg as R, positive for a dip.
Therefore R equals -2.7 deg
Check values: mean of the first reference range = 41.7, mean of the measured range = 40.4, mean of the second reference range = 33.5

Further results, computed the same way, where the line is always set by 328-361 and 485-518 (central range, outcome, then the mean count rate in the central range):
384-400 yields 0.6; 39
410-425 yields 0.3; 39.2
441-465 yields -0.5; 40.1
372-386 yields 0.5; 39.4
